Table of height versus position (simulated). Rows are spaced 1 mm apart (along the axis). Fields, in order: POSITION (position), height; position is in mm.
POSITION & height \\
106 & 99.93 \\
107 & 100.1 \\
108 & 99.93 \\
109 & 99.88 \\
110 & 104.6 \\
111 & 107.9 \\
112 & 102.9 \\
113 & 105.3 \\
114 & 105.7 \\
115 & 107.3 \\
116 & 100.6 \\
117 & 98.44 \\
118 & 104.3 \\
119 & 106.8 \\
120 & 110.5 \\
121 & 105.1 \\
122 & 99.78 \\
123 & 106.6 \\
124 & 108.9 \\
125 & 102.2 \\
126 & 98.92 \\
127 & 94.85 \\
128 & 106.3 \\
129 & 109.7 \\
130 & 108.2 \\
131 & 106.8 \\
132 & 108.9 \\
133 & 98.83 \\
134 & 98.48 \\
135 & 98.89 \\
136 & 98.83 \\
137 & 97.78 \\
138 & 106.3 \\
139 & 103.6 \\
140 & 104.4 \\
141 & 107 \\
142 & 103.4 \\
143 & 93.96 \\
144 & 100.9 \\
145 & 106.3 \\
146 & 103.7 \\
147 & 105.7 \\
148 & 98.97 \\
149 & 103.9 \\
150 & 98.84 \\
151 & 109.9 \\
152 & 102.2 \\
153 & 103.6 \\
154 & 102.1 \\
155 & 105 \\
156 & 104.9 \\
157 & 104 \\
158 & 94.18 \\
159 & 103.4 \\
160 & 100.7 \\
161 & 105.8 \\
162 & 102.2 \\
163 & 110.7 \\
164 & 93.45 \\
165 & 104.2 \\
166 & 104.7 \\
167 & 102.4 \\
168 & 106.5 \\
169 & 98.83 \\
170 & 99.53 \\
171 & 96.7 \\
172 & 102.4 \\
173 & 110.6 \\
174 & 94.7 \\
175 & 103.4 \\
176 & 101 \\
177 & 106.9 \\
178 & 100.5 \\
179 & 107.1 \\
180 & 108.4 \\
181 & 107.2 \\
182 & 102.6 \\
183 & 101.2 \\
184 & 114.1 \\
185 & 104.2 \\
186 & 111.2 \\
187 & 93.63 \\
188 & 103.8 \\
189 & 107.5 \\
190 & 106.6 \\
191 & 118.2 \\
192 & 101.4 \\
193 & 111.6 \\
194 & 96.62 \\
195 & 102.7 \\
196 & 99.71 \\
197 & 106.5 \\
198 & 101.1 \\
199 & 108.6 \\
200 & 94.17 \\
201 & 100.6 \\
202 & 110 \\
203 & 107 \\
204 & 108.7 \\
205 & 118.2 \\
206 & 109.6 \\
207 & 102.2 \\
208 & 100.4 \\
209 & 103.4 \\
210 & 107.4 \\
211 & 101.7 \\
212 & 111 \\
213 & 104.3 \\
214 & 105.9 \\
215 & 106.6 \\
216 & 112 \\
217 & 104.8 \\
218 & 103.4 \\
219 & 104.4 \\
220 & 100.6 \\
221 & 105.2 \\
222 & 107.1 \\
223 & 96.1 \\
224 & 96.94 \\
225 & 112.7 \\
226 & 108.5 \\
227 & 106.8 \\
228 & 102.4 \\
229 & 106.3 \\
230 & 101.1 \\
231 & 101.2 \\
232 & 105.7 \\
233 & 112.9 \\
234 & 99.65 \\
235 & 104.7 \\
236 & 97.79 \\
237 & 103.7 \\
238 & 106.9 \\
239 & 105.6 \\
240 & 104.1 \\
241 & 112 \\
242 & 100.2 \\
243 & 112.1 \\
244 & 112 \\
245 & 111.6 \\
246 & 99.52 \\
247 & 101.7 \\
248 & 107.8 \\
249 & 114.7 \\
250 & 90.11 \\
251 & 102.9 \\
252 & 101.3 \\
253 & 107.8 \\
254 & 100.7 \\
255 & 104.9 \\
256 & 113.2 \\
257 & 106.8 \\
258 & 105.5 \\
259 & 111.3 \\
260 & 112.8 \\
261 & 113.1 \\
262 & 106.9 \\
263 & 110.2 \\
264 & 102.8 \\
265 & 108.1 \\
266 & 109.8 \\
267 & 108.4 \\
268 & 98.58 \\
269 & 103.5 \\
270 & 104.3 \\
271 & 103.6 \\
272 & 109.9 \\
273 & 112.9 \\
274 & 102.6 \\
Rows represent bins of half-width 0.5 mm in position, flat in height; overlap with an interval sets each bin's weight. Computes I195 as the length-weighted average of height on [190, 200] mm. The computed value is 105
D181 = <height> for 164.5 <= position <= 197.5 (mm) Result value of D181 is 104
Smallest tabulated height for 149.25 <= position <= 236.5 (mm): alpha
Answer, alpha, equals 93.45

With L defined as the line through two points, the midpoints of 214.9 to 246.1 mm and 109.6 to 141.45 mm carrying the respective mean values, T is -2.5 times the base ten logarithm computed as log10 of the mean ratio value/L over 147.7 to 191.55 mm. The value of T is 0.01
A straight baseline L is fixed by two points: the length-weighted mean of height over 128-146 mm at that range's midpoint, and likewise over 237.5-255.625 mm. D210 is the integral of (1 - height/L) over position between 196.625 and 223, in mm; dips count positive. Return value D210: -0.2 mm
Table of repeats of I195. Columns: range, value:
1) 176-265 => 106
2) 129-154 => 103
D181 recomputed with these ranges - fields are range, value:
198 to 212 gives 106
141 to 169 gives 103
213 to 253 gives 105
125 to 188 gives 103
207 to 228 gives 105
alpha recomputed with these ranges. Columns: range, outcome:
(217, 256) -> 90.11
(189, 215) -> 94.17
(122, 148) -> 93.96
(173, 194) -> 93.63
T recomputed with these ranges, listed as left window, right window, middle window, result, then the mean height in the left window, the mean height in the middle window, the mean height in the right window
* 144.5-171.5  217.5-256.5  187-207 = -0.02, 103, 106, 105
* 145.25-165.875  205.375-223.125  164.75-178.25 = 0.01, 103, 102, 105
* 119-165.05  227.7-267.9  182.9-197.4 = -0.01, 103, 105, 106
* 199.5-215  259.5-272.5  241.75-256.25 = 0.01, 106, 105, 107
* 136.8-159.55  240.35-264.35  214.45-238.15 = 0.01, 103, 104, 107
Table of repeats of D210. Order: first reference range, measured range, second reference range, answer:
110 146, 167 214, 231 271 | 0.1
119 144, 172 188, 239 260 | 0.0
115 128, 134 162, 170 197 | 0.4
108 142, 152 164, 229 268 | 0.2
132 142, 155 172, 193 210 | 0.2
